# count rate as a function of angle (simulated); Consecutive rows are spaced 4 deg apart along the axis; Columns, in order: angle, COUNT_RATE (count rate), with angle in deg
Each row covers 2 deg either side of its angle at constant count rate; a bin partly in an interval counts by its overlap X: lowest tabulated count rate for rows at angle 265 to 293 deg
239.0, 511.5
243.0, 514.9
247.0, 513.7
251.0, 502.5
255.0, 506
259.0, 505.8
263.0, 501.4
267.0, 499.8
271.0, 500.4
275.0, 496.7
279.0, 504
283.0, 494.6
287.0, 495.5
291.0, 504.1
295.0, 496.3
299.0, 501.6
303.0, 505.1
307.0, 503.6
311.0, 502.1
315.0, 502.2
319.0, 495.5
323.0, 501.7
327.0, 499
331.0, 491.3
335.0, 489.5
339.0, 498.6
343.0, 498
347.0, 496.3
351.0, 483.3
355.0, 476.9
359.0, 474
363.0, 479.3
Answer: 494.6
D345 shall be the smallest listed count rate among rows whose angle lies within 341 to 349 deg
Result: 496.3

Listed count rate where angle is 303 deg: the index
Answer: 505.1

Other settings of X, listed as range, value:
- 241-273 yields 499.8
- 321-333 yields 491.3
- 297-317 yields 501.6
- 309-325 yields 495.5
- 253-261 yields 505.8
